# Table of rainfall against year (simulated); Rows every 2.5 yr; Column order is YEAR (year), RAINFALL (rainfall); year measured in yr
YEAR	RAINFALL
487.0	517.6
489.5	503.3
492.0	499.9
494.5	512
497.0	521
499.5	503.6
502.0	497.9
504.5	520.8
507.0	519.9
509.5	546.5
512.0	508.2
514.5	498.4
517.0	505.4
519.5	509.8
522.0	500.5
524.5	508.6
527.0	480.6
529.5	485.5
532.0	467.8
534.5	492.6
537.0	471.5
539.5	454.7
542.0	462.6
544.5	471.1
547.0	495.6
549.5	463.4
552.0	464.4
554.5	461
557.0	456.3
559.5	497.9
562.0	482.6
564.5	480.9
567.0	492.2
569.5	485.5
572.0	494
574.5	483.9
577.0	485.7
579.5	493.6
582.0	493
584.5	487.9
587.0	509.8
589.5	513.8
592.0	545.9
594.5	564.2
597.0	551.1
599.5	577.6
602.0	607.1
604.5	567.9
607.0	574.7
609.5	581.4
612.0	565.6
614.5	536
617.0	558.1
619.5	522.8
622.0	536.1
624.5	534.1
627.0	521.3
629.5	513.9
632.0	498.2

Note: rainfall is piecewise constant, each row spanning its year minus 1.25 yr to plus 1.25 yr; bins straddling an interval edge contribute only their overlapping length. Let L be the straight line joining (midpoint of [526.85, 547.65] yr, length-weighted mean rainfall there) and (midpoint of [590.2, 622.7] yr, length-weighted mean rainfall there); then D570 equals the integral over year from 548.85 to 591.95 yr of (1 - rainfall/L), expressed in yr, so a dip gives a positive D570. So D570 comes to 2.4 yr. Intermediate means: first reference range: 475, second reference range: 560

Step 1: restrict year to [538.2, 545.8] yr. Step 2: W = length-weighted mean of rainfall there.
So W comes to 463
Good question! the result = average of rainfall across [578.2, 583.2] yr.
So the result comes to 493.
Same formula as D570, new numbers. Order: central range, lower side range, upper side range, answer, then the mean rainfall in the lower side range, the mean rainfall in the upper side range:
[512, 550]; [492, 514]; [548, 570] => 0.7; 515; 476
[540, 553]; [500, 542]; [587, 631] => 1.1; 497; 550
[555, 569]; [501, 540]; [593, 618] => 1.4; 499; 568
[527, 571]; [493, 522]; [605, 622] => 4.4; 512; 555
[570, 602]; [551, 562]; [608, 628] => -0.8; 471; 545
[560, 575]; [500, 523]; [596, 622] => 1.5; 512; 563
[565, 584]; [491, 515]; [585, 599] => 1.5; 513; 537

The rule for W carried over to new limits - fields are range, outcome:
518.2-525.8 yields 506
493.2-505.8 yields 511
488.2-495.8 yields 505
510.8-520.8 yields 505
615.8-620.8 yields 540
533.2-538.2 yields 482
